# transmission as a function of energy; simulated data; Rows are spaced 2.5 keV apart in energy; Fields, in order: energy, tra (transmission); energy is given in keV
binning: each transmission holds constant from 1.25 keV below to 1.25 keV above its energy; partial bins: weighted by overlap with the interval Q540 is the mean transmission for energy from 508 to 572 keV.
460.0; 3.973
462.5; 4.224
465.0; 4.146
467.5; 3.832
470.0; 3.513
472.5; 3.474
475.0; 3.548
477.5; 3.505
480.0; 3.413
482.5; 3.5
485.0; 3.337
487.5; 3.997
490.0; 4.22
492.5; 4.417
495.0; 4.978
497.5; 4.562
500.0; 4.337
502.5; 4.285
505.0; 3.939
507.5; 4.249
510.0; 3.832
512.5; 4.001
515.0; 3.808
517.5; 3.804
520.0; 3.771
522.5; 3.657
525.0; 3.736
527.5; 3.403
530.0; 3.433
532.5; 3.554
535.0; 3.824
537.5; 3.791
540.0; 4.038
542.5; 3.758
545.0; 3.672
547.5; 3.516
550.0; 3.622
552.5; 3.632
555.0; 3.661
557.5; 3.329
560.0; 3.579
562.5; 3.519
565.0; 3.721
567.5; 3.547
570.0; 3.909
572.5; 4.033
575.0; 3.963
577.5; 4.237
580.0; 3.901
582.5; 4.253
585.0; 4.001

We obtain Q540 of 3.7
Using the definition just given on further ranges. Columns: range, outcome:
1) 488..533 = 4.01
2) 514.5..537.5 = 3.67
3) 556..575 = 3.68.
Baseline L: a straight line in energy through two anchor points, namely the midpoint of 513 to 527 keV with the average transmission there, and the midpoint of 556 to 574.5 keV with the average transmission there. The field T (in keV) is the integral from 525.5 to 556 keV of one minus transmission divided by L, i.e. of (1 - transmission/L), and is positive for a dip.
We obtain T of 0.4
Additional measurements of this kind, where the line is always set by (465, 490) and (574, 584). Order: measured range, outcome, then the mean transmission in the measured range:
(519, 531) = 0.8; 3.6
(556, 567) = 1.3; 3.54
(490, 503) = -2.7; 4.5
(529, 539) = 0.6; 3.67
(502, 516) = -0.9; 4.01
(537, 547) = 0.3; 3.79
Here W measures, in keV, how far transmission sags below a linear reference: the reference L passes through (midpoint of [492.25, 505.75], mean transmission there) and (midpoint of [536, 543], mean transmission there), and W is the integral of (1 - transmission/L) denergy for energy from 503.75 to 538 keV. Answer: 3.0 keV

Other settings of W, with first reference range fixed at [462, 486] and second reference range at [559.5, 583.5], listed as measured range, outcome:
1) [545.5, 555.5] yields 0.6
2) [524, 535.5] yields 0.6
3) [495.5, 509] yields -2.2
